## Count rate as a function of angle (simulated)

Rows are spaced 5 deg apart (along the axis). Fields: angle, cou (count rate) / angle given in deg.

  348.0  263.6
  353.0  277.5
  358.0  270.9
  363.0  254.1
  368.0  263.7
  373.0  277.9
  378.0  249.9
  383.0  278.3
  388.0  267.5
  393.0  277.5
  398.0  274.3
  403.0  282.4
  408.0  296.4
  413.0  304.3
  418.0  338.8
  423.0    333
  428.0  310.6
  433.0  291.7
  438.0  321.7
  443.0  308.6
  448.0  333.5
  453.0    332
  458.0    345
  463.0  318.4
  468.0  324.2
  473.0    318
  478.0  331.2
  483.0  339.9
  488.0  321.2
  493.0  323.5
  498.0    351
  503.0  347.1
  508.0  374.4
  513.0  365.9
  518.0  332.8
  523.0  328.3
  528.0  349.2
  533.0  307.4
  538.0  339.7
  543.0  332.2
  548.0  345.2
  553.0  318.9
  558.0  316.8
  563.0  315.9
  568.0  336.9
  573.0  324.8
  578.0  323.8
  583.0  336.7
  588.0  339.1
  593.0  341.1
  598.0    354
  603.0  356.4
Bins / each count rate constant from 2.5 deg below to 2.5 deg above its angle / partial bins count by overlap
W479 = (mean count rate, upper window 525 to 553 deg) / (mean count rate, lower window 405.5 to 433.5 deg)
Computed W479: 1.1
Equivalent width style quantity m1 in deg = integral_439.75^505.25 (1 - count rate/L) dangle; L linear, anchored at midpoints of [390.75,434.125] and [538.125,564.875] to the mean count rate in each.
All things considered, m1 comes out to -3.7 deg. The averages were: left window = 301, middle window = 330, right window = 327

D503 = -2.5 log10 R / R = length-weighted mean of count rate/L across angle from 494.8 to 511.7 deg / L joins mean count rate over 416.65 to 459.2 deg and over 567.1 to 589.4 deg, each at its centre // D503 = -0.095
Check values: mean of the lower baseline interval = 323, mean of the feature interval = 357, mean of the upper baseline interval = 332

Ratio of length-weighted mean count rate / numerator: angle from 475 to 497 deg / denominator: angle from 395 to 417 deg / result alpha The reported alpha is 1.13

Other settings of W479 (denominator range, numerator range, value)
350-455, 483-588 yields 1.15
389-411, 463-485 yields 1.16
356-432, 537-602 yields 1.17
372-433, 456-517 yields 1.16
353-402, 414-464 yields 1.20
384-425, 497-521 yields 1.20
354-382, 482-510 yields 1.29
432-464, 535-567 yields 1.02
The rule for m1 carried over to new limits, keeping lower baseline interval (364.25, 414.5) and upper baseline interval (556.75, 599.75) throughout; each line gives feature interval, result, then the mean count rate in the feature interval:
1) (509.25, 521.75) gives -1.4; 350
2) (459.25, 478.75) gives -1.6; 324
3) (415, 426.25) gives -1.9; 333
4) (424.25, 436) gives -0.7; 305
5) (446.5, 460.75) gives -2.0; 337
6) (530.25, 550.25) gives -0.6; 331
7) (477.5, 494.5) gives -1.4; 329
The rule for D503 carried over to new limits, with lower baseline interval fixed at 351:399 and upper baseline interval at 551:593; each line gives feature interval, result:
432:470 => -0.11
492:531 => -0.12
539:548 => -0.06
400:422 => -0.10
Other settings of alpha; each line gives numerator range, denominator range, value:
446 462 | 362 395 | 1.25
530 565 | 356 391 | 1.22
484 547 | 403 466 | 1.07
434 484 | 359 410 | 1.20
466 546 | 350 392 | 1.26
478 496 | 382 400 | 1.20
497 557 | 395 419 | 1.15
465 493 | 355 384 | 1.23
